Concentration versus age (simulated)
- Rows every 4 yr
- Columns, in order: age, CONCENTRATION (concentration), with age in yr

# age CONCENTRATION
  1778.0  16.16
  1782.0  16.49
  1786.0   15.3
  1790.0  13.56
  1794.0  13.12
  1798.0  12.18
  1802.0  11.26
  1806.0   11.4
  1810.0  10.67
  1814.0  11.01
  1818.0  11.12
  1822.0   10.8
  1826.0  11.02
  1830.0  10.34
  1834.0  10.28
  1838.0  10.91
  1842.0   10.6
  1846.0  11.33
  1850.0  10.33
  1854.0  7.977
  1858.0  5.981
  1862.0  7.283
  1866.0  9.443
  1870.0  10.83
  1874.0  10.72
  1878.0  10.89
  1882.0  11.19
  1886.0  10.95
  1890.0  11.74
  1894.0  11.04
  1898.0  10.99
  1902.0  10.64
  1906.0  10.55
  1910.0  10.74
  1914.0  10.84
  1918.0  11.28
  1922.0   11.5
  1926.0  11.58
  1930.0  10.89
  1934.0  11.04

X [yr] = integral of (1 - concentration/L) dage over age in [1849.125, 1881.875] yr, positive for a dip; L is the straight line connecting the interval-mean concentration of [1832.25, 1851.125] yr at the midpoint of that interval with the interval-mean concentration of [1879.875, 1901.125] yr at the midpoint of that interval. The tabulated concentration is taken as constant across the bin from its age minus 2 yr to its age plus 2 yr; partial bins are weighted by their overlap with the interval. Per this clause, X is 5.0 yr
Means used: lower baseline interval 10.7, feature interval 9.26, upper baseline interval 11.2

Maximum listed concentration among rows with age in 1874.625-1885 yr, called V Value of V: 11.19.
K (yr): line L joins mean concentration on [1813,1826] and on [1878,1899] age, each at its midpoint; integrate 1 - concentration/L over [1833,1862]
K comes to 4.21 yr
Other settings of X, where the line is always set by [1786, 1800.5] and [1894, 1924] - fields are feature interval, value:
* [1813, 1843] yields 4.26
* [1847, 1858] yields 3.00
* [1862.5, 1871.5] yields 1.64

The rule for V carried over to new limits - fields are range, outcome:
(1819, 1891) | 11.74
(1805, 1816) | 11.4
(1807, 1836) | 11.12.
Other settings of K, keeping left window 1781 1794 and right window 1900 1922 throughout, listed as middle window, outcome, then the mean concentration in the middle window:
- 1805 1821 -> 3.3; 11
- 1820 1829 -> 1.8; 10.8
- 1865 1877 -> 1.6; 10.5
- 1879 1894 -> 0.5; 11.2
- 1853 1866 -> 5.3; 7.37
